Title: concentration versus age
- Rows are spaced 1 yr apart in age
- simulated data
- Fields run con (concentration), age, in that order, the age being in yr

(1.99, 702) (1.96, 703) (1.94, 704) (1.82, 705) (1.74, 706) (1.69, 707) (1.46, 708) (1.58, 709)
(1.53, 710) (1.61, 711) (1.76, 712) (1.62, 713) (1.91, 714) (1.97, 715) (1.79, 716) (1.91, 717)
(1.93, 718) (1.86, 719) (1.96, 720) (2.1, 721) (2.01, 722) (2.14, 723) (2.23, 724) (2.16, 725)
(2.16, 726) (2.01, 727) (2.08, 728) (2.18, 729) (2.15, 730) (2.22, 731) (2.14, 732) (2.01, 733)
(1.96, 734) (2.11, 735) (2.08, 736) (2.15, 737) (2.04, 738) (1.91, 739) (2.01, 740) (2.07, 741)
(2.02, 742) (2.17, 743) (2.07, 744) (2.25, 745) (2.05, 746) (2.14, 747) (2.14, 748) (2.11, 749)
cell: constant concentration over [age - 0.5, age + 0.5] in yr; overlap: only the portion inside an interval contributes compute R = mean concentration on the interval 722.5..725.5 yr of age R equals 2.18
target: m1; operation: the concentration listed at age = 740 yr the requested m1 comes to 2.01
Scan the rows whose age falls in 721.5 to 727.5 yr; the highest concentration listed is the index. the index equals 2.23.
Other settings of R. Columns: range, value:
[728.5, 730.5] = 2.17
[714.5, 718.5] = 1.9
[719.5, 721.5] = 2.03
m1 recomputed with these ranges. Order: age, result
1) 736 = 2.08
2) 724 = 2.23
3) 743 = 2.17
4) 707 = 1.69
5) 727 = 2.01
